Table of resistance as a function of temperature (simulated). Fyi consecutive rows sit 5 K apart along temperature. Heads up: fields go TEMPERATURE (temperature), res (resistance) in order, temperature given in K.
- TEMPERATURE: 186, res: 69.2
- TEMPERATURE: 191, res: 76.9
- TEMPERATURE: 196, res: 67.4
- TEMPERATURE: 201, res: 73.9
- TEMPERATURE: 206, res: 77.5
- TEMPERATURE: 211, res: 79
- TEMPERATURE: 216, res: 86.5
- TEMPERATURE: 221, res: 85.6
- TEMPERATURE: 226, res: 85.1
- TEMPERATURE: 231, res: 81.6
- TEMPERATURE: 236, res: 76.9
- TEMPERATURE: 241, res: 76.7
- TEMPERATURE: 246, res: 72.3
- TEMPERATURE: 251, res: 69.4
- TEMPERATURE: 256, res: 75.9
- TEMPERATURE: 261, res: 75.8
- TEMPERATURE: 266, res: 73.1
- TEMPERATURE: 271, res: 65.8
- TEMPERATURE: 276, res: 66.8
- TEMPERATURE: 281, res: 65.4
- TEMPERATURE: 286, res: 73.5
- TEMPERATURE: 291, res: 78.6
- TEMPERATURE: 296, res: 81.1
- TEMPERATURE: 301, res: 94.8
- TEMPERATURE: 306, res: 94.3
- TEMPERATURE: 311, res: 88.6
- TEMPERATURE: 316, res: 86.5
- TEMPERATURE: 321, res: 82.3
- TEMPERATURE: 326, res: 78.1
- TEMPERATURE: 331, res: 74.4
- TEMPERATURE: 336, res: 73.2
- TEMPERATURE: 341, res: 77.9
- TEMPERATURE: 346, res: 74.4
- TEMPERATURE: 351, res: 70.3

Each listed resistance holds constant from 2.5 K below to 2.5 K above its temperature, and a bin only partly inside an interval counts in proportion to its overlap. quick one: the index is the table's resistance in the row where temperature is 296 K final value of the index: 81.1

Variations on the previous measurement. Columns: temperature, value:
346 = 74.4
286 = 73.5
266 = 73.1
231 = 81.6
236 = 76.9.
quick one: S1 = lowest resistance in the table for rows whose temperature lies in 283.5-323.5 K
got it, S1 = 73.5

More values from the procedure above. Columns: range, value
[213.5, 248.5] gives 72.3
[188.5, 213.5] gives 67.4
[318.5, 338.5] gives 73.2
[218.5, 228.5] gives 85.1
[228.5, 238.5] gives 76.9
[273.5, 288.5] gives 65.4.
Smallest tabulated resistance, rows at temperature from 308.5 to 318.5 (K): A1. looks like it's 86.5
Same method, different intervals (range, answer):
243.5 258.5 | 69.4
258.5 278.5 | 65.8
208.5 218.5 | 79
